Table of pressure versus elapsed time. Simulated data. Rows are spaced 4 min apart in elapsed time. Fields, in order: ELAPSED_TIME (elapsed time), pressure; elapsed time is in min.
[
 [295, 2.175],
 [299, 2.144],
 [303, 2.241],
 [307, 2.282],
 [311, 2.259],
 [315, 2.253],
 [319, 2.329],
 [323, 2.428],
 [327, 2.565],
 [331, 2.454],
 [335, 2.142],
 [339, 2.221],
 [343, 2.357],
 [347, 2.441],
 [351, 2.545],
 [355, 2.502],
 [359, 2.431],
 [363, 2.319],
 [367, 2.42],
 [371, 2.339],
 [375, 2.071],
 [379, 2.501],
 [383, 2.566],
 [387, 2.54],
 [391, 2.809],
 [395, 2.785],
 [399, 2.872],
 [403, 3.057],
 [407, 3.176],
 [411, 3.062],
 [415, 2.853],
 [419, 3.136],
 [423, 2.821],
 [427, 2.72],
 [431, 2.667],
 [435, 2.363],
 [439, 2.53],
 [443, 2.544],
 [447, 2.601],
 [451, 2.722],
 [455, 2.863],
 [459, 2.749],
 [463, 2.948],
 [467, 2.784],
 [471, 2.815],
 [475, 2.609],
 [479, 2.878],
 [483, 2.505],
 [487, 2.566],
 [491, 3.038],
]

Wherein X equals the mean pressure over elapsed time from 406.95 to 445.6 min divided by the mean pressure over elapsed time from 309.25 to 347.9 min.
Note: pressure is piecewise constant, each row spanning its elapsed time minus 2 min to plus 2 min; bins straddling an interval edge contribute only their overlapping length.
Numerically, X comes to 1.2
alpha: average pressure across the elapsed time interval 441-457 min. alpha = 2.68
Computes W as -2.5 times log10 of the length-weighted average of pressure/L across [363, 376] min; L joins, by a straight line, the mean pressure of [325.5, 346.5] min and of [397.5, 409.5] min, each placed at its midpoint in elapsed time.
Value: 0.17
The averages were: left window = 2.35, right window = 3.04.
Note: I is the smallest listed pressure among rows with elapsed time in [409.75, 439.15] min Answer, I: 2.363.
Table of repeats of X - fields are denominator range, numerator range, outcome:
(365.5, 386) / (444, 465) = 1.16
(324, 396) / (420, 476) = 1.11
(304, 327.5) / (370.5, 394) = 1.07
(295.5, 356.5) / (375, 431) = 1.20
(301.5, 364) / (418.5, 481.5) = 1.15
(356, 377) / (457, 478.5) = 1.20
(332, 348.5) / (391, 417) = 1.29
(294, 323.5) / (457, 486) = 1.22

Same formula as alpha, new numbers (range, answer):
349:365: 2.45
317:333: 2.44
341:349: 2.4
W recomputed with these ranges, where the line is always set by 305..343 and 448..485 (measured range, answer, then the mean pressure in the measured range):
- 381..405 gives -0.10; 2.77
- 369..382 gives 0.07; 2.32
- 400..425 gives -0.16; 3.01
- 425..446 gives 0.04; 2.57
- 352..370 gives 0.01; 2.42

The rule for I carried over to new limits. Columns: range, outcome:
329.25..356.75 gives 2.142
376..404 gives 2.501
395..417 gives 2.785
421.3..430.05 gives 2.72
